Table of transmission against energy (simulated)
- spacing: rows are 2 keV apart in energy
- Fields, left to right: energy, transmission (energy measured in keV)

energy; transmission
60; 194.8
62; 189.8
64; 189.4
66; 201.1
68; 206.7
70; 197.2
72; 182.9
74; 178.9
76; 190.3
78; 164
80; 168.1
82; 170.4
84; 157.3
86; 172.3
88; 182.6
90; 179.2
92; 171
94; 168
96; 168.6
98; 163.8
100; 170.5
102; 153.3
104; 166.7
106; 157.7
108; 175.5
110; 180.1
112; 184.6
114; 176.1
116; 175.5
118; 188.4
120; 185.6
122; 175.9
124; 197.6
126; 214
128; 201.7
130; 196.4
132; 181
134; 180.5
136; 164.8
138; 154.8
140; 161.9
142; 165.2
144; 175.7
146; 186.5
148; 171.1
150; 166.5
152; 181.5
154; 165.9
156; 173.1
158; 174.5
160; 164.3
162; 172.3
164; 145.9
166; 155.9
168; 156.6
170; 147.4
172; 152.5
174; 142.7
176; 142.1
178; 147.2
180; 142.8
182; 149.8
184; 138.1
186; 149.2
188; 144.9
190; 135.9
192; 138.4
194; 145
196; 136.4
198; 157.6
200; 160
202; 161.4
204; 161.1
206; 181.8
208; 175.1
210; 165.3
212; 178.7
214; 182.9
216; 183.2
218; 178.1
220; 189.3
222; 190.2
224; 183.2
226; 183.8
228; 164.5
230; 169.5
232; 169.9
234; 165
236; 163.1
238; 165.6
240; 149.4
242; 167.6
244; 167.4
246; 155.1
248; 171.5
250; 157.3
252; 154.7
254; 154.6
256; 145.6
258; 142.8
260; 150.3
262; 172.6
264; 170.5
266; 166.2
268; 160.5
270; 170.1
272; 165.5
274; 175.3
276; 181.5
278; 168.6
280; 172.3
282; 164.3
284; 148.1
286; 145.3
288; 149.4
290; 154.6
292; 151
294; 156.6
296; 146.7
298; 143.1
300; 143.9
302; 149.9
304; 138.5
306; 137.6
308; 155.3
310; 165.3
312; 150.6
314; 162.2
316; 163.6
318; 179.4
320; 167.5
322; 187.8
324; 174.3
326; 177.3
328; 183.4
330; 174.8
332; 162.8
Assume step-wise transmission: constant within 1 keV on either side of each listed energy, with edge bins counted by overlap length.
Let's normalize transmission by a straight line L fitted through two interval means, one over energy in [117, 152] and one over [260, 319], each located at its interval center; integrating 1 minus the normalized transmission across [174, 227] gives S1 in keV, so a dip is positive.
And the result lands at 3.0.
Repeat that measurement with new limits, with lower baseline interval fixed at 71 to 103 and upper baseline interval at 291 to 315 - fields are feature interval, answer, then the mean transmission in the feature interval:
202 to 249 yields -4.26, 172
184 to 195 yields 1.29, 142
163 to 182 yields 1.71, 148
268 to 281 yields -1.57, 171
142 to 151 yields -0.46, 174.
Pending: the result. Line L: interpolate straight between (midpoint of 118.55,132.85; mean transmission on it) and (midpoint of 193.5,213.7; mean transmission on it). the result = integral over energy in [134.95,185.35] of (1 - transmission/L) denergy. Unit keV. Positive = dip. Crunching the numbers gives 5.66 keV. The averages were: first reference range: 193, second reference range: 163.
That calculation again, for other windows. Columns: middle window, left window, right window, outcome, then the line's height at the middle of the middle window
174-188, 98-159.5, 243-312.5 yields 2.1 keV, 170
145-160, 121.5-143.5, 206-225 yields 0.6 keV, 181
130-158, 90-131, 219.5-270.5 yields 0.4 keV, 175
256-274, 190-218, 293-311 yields -0.9 keV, 154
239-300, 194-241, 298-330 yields 2.4 keV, 166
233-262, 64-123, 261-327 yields 1.1 keV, 165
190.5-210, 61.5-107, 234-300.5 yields 1.0 keV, 165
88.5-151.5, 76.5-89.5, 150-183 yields -4.5 keV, 165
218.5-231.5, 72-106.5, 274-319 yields -1.5 keV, 161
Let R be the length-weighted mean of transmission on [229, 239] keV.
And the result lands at 167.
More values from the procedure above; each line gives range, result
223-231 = 175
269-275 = 170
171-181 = 145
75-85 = 170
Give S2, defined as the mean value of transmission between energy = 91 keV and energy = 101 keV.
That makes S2 168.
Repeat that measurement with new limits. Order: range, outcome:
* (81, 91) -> 172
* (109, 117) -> 179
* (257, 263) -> 155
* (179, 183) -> 146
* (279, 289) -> 156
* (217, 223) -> 186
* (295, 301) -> 145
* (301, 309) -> 145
